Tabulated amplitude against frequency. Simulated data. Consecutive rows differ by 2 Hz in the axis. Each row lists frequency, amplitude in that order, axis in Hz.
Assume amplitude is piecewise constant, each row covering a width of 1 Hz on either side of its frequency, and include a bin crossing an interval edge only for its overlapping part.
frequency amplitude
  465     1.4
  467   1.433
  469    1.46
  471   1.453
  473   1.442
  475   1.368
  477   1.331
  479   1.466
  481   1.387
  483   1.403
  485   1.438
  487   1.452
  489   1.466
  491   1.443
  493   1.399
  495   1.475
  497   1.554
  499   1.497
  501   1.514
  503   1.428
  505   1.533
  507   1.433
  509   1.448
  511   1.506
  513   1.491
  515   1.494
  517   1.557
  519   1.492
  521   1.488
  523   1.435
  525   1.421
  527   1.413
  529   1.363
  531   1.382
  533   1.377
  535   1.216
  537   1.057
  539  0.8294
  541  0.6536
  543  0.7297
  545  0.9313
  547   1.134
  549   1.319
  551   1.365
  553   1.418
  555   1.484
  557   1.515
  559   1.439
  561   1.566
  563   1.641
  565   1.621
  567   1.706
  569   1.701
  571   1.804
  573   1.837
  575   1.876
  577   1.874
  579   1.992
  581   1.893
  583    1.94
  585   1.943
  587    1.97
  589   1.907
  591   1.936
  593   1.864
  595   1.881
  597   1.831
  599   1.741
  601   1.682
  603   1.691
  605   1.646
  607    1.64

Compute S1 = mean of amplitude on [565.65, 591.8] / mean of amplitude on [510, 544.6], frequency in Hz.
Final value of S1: 1.5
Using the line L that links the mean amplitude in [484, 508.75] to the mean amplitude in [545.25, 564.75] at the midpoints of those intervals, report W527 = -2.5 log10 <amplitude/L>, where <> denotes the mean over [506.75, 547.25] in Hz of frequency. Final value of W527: 0.133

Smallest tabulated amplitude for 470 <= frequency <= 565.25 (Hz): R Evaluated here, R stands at 0.6536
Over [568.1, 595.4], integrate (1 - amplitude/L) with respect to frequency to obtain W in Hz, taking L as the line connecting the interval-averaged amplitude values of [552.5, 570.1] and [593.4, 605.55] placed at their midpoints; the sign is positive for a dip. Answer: -3.6 Hz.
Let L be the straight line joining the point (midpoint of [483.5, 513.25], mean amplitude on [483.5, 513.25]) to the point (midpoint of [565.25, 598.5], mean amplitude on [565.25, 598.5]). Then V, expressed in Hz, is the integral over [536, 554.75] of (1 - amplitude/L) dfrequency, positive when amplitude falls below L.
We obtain 7.0 Hz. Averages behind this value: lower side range 1.47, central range 1.07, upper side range 1.86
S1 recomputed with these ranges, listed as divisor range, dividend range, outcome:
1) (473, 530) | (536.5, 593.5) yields 1.07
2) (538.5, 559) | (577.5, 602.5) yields 1.62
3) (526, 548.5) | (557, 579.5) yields 1.56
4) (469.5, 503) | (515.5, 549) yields 0.85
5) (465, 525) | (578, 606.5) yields 1.27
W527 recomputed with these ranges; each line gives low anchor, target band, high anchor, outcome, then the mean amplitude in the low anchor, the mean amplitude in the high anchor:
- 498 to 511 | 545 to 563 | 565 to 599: 0.233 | 1.48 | 1.86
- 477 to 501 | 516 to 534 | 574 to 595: 0.134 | 1.45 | 1.92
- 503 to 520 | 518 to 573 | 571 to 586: 0.242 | 1.49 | 1.9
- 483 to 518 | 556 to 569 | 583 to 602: 0.097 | 1.48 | 1.87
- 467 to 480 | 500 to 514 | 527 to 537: -0.091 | 1.42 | 1.31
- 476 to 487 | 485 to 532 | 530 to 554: -0.149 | 1.41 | 1.12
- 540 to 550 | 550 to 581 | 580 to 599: -0.200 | 0.954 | 1.9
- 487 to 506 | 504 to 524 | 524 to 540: -0.091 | 1.48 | 1.26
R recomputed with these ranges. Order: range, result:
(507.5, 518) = 1.448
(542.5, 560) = 0.7297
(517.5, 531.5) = 1.363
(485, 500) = 1.399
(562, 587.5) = 1.621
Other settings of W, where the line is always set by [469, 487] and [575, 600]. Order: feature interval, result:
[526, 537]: 2.2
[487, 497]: 0.1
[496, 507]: 0.1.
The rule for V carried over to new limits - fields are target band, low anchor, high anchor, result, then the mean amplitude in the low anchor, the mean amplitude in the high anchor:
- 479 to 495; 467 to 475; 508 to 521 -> 0.3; 1.44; 1.5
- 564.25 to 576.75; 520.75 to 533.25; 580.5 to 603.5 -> -0.4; 1.41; 1.86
